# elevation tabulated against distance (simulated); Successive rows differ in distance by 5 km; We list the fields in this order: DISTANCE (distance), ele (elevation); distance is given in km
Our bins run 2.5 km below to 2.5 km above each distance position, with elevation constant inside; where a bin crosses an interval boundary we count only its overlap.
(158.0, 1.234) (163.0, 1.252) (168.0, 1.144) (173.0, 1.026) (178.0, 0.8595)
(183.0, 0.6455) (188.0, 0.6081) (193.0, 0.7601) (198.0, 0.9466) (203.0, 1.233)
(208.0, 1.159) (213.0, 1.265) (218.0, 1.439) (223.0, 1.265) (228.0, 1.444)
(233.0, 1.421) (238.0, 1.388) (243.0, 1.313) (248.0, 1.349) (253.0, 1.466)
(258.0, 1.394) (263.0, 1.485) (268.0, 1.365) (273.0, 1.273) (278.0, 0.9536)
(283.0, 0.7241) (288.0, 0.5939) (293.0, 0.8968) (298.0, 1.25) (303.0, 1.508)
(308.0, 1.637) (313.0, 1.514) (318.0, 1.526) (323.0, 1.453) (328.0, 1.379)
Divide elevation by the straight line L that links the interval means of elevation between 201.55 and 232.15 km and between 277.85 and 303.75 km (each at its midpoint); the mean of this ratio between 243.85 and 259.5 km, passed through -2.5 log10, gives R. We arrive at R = -0.216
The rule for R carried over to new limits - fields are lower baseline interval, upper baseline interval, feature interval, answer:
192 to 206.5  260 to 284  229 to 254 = -0.234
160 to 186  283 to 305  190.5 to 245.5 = -0.239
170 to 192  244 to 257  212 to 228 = -0.192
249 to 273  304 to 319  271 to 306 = 0.398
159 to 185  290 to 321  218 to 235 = -0.195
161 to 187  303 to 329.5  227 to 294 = 0.046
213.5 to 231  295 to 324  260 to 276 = 0.048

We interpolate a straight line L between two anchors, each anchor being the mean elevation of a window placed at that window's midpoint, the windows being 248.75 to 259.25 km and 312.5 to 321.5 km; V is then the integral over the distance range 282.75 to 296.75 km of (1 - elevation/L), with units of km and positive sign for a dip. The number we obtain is 6.5 km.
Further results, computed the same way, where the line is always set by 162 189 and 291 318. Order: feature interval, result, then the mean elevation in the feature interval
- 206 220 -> -3.04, 1.29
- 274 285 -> 3.31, 0.903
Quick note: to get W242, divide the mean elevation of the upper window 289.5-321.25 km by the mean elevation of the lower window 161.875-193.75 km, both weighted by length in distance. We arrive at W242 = 1.5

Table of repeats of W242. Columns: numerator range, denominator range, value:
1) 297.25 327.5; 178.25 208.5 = 1.71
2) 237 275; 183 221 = 1.33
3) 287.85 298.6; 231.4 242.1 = 0.67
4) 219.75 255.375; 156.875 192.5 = 1.46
